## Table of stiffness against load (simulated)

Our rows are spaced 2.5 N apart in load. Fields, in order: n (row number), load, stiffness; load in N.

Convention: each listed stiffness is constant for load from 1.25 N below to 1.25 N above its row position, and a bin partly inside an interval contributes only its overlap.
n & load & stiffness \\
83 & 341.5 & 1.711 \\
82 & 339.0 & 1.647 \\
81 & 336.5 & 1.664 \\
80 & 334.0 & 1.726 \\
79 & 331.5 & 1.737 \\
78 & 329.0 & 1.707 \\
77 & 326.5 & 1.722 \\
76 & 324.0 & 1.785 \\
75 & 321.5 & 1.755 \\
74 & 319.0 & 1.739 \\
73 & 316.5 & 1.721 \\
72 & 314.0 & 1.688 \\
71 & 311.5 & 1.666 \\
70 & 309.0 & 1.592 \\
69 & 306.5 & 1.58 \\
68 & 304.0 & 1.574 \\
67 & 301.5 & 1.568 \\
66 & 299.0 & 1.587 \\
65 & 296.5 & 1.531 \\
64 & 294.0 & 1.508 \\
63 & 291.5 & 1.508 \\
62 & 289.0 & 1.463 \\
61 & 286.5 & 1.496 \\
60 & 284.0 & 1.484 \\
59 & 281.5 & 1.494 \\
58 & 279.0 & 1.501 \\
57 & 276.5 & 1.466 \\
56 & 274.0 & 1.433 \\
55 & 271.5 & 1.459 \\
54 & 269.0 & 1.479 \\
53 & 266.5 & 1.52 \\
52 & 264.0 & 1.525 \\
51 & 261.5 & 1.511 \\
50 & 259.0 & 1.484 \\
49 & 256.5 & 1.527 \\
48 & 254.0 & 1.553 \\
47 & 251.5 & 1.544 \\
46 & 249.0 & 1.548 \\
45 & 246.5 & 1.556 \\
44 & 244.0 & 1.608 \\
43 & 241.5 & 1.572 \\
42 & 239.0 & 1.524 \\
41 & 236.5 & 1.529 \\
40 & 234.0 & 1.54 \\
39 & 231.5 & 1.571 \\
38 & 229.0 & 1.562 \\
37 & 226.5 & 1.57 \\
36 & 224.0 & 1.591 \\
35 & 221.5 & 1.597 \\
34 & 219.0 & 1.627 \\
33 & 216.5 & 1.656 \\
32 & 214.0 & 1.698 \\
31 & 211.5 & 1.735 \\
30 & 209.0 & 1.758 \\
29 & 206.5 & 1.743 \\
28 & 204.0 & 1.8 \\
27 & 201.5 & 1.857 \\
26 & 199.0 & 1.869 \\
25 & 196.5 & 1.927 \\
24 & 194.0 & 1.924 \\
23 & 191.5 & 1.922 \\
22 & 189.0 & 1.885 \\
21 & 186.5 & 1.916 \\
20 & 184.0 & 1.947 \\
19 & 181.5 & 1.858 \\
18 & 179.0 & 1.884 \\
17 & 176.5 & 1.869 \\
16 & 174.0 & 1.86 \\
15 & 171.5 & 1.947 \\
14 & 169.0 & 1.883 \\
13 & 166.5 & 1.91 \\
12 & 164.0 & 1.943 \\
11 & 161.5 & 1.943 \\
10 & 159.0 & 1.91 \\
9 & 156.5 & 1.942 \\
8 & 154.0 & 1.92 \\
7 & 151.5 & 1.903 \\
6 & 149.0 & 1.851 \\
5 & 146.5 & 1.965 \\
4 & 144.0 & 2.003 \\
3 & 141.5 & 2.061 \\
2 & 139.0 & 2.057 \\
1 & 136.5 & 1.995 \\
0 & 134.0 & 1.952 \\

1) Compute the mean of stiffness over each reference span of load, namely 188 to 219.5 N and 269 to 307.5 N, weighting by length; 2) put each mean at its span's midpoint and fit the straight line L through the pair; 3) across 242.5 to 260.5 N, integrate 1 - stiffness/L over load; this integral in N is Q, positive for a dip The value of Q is 1.0 N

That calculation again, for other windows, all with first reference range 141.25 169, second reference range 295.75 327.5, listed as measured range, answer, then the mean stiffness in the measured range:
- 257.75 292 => 4.7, 1.49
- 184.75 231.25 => 2.2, 1.76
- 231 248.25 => 2.2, 1.56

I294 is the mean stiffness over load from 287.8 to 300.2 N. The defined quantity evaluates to 1.52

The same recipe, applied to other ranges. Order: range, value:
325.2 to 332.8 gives 1.72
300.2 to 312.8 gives 1.6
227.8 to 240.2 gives 1.55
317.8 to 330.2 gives 1.74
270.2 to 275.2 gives 1.45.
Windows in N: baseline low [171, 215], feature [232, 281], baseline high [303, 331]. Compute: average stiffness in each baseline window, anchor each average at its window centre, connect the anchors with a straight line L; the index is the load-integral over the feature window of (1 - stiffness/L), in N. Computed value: 6.9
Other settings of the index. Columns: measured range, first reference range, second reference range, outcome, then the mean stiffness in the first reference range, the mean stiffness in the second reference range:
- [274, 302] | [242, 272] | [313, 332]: 2.1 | 1.53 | 1.73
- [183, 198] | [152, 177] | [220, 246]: -1.2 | 1.91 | 1.57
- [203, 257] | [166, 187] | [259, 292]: 2.1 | 1.9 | 1.49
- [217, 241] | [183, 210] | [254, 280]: 1.8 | 1.87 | 1.49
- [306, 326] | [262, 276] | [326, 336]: -0.4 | 1.48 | 1.72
